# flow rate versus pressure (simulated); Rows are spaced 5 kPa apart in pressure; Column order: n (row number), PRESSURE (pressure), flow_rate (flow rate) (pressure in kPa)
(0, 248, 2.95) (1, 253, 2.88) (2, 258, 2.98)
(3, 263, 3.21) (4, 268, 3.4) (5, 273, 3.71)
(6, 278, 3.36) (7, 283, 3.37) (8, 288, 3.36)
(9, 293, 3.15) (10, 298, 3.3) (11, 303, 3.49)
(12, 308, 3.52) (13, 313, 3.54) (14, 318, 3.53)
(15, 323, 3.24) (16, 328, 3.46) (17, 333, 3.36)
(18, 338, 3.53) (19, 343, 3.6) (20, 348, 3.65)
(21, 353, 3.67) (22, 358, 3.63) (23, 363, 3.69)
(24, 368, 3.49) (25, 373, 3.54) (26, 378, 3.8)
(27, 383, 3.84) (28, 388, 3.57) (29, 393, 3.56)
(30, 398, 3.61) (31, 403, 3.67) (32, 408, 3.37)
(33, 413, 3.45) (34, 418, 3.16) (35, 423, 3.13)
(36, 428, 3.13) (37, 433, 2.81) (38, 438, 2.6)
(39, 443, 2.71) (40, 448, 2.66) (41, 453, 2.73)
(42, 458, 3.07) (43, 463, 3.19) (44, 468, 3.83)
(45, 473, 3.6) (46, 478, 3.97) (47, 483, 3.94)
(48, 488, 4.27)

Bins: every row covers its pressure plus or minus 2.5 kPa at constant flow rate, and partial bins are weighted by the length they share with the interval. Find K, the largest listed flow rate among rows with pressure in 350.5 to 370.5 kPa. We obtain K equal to 3.69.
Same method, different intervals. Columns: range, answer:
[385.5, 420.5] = 3.67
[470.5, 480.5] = 3.97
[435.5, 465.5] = 3.19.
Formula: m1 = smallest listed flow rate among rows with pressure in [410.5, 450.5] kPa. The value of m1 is 2.6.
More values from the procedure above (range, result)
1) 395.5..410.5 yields 3.37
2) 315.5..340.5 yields 3.24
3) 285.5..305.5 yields 3.15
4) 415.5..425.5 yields 3.13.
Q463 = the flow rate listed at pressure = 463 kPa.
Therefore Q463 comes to 3.19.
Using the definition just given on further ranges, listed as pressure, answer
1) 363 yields 3.69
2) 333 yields 3.36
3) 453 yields 2.73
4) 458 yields 3.07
